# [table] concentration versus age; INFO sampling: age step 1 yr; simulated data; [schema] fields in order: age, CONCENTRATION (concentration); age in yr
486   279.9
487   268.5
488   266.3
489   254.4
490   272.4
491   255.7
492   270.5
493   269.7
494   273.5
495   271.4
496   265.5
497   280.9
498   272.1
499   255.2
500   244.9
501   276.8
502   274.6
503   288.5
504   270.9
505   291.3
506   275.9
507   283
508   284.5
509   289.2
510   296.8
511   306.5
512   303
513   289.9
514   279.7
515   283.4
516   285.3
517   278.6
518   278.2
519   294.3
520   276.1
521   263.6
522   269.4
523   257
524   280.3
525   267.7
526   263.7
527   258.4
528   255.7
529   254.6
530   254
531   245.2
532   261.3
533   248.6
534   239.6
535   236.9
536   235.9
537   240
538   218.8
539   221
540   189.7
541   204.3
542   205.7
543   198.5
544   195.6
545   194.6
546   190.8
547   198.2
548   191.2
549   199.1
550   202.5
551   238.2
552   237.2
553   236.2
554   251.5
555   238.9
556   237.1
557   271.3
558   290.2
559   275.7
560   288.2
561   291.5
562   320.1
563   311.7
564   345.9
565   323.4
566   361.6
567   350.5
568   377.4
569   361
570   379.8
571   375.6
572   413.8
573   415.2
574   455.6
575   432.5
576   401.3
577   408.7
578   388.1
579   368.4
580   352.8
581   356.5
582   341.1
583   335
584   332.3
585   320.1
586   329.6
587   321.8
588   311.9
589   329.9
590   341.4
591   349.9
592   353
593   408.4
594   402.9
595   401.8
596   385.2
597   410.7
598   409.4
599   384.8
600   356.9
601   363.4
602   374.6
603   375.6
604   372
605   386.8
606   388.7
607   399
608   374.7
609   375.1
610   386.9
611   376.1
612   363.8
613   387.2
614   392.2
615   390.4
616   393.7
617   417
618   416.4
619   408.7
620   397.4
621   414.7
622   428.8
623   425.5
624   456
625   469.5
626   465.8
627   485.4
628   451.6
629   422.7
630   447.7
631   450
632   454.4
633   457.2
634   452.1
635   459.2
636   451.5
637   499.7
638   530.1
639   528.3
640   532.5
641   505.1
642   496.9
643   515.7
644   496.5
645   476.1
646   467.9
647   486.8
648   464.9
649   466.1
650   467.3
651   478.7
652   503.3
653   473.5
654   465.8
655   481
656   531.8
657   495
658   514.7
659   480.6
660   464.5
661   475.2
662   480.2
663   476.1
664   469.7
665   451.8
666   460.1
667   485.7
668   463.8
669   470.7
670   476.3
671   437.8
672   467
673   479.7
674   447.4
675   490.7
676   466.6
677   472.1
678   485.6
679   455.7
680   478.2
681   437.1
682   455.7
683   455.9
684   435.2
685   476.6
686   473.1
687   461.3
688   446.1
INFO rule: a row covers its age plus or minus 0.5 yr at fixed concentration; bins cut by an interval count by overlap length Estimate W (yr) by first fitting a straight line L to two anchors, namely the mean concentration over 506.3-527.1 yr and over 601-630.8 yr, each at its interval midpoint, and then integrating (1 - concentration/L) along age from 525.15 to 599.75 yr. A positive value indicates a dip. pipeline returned 8.6 yr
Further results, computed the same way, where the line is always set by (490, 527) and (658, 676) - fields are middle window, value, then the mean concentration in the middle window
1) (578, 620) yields 1.6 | 372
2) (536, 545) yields 3.0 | 210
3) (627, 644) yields -1.8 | 479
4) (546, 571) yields 4.2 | 282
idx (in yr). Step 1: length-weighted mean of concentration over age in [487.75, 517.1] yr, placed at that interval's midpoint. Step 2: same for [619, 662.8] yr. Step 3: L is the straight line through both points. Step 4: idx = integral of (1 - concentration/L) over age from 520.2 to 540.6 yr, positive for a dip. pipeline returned 4.4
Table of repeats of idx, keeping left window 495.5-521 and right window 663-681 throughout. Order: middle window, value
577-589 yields 0.7 yr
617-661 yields -4.1 yr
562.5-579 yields -1.3 yr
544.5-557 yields 4.2 yr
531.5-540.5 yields 2.3 yr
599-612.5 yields 0.5 yr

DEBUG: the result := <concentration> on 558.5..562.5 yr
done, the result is 294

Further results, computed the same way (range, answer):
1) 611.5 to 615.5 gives 383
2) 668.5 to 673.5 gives 466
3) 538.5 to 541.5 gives 205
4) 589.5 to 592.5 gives 348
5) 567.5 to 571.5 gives 373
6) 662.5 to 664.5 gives 473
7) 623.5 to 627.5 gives 469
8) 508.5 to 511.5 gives 298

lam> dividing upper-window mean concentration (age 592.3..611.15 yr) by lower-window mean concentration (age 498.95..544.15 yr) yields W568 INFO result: 1.5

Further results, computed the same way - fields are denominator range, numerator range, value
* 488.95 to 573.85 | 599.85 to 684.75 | 1.66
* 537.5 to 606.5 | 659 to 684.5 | 1.46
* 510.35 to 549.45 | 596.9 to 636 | 1.67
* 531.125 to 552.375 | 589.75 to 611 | 1.76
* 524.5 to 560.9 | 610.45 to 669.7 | 1.96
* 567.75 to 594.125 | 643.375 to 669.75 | 1.30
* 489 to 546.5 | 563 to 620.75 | 1.45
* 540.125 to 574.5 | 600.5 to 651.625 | 1.55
